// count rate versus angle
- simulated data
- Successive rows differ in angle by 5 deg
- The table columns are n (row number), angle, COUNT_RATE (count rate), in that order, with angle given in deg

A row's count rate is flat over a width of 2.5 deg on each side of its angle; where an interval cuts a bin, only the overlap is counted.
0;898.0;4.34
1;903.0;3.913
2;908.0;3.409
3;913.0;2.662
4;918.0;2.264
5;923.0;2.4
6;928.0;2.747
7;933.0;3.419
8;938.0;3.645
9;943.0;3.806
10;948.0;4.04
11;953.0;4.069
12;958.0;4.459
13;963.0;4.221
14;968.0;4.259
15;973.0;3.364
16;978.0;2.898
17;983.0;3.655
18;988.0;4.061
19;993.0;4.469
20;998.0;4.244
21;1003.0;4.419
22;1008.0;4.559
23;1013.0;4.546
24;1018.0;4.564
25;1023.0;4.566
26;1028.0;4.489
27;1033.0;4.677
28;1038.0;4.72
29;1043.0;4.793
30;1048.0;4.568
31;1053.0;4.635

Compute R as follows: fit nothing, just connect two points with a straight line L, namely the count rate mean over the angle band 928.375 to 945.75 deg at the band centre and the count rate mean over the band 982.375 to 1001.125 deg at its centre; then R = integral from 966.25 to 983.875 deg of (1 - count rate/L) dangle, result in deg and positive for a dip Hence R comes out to 2.04 deg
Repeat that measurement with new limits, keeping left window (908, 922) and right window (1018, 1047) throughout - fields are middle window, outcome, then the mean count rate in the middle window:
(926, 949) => -3.8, 3.52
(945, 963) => -4.8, 4.18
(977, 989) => 0.8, 3.55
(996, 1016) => -1.3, 4.45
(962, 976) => -1.4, 3.88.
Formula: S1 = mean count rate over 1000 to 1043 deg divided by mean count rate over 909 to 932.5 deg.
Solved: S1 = 1.73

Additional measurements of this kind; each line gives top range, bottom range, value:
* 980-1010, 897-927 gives 1.36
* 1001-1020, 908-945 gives 1.50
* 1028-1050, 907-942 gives 1.58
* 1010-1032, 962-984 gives 1.25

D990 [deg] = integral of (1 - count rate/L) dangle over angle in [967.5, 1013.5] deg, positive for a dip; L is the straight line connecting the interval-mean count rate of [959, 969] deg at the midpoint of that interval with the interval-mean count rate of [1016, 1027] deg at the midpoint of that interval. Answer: 4.1 deg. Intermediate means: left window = 4.27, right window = 4.55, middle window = 4.02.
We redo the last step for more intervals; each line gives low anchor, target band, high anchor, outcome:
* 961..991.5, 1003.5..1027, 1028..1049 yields -1.2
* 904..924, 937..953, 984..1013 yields -2.5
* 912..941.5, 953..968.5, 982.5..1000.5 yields -3.2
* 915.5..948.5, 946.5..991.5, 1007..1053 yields -2.8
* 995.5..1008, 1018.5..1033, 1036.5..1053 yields 0.0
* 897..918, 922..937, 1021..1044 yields 2.6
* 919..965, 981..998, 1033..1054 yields 0.0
